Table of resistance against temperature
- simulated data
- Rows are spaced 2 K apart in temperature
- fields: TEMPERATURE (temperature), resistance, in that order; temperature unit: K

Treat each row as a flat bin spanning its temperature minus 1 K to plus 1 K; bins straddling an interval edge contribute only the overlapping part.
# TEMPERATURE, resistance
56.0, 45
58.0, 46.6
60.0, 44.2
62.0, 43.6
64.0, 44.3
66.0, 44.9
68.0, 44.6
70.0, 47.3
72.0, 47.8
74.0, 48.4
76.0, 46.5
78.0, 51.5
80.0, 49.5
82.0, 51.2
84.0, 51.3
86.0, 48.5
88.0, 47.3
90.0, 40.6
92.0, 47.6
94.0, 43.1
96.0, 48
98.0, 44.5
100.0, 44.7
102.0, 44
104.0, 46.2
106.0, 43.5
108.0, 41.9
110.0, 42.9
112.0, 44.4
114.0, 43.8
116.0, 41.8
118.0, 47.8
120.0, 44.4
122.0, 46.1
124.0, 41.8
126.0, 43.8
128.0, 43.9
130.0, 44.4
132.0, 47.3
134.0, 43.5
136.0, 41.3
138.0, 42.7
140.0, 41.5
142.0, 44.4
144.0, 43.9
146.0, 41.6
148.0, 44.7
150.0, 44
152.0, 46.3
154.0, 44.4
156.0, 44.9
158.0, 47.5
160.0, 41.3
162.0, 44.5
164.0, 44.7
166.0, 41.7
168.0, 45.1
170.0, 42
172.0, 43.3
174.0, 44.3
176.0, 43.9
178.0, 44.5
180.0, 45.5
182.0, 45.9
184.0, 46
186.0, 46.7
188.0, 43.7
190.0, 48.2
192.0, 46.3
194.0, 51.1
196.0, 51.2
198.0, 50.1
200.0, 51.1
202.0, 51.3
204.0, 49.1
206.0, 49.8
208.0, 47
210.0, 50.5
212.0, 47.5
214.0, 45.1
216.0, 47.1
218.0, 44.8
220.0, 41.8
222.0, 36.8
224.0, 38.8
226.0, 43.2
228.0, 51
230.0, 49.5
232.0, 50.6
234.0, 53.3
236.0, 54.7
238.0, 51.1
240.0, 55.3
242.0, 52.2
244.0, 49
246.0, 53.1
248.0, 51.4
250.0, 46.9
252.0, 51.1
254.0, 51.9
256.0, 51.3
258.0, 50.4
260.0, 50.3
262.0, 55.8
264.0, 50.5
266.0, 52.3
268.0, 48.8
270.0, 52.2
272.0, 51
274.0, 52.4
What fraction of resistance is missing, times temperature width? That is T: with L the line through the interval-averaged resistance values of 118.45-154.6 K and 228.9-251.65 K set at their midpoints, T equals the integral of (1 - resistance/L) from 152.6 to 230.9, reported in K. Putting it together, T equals 3.3 K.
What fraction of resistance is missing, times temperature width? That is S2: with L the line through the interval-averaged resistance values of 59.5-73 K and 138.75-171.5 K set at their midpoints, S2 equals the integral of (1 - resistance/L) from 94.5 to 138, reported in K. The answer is 0.26 K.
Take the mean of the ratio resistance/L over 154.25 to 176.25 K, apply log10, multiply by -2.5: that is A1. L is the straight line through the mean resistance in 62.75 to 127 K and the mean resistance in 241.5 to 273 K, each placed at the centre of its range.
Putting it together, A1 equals 0.10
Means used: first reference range 45.7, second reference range 51.1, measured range 43.9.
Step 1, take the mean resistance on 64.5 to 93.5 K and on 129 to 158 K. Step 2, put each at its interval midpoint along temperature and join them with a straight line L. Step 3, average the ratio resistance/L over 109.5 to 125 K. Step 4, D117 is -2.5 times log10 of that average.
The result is 0.03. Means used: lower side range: 47.5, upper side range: 44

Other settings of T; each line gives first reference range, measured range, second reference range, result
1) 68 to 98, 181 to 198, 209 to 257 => 0.3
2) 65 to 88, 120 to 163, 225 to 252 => 4.6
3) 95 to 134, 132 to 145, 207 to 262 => 0.6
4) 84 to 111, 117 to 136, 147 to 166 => 0.1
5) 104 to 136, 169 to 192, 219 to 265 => 0.9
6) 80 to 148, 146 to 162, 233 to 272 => 0.8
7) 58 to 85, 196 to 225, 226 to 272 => 2.2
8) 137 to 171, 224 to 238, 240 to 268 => 0.0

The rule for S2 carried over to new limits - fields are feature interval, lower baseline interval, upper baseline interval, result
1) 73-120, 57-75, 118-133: -0.80 K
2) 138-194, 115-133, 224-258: 2.62 K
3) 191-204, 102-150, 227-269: -0.49 K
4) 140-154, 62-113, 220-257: 1.01 K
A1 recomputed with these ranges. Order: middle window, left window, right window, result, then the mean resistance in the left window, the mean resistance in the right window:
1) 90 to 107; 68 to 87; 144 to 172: 0.06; 48.9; 44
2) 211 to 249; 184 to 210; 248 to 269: 0.04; 48.8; 51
